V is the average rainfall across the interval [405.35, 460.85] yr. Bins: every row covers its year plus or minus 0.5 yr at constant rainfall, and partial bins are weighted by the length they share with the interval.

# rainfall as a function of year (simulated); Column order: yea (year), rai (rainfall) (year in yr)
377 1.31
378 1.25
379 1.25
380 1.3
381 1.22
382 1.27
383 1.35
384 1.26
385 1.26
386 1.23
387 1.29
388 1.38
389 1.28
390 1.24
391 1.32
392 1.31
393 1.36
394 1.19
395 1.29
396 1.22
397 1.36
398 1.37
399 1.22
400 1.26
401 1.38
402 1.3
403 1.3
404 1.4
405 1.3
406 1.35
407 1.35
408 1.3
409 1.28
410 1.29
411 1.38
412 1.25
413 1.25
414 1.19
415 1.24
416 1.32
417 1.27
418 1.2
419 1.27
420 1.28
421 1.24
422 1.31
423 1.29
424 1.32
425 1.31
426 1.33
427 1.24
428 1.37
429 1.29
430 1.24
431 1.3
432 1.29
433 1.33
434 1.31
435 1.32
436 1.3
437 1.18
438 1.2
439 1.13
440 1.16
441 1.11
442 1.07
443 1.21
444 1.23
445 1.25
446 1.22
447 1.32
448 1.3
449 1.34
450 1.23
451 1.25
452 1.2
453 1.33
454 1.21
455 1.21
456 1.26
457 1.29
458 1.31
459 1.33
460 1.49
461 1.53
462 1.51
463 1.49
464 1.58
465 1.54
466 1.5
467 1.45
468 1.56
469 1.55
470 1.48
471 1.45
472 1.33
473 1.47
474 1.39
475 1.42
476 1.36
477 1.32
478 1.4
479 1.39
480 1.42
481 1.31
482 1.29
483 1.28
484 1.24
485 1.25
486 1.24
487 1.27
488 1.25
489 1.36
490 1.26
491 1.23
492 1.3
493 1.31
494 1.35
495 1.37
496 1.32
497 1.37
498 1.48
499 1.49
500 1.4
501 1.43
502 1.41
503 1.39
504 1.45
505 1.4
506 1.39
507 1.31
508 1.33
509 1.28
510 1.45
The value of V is 1.27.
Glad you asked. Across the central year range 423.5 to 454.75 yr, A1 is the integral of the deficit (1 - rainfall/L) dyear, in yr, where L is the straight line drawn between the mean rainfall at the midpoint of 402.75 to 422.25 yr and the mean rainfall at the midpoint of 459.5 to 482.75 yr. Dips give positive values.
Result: 2.4 yr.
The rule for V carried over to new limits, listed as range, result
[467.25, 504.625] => 1.37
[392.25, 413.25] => 1.31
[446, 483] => 1.38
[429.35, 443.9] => 1.23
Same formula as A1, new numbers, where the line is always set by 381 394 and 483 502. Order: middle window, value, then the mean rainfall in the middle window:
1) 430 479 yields -0.7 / 1.33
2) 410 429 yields 0.3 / 1.28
